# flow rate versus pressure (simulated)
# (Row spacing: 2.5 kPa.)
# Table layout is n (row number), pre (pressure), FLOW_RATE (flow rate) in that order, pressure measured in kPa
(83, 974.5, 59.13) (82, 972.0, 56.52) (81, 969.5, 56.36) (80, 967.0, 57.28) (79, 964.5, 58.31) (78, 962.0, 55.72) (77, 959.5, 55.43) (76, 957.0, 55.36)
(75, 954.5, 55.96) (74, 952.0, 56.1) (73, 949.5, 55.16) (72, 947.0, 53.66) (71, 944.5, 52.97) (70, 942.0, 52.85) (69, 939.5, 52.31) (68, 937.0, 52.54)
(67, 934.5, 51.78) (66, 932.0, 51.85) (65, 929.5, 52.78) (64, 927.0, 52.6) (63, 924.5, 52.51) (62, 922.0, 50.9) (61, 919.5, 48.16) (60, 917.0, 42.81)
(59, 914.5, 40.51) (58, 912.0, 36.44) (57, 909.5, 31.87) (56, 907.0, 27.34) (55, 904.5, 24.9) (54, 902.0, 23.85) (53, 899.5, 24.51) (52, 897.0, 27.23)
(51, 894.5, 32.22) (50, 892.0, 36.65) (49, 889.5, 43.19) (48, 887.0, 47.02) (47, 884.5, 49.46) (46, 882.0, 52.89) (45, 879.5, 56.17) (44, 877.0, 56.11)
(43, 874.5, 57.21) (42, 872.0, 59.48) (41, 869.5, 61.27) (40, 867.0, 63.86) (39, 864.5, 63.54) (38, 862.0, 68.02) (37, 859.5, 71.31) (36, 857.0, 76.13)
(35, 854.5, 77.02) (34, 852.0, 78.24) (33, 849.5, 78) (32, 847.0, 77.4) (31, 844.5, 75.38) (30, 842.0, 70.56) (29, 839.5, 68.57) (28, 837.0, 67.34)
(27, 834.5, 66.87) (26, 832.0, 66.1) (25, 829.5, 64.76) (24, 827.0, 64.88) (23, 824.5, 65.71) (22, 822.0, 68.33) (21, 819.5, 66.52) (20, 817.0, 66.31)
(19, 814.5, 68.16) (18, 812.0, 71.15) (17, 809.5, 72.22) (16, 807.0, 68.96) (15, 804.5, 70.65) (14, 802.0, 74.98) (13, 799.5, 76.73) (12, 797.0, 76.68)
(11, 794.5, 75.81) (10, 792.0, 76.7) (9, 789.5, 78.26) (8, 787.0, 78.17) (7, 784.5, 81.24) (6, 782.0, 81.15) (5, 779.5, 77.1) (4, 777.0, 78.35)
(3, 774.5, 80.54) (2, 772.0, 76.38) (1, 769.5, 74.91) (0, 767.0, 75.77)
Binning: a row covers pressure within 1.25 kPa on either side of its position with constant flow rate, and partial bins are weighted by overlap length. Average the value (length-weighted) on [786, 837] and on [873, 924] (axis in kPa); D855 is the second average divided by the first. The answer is 0.6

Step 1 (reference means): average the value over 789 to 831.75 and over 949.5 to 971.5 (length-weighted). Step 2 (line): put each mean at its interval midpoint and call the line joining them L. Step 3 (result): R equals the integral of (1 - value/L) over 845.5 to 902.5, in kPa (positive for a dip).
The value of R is 7.8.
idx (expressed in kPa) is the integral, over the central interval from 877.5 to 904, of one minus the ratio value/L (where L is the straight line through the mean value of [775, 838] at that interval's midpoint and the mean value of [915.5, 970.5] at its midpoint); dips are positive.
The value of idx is 9.34 kPa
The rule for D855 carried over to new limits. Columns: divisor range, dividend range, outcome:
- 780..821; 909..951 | 0.67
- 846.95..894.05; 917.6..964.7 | 0.88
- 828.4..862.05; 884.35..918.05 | 0.48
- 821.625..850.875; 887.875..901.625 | 0.47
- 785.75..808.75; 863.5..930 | 0.60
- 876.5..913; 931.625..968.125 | 1.45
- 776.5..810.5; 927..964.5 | 0.71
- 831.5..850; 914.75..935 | 0.70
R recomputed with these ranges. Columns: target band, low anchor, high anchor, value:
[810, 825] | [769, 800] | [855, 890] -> 0.65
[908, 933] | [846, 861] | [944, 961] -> 6.42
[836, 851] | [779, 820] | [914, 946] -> -1.55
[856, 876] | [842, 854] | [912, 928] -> 1.28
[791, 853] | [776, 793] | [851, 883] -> 1.04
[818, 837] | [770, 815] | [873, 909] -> -0.98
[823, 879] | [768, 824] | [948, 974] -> 0.37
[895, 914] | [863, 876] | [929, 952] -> 9.45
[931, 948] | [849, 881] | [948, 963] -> 1.45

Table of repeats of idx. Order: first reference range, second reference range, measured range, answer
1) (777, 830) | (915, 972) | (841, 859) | -2.6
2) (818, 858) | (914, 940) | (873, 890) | 2.4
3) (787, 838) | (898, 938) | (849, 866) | -4.3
